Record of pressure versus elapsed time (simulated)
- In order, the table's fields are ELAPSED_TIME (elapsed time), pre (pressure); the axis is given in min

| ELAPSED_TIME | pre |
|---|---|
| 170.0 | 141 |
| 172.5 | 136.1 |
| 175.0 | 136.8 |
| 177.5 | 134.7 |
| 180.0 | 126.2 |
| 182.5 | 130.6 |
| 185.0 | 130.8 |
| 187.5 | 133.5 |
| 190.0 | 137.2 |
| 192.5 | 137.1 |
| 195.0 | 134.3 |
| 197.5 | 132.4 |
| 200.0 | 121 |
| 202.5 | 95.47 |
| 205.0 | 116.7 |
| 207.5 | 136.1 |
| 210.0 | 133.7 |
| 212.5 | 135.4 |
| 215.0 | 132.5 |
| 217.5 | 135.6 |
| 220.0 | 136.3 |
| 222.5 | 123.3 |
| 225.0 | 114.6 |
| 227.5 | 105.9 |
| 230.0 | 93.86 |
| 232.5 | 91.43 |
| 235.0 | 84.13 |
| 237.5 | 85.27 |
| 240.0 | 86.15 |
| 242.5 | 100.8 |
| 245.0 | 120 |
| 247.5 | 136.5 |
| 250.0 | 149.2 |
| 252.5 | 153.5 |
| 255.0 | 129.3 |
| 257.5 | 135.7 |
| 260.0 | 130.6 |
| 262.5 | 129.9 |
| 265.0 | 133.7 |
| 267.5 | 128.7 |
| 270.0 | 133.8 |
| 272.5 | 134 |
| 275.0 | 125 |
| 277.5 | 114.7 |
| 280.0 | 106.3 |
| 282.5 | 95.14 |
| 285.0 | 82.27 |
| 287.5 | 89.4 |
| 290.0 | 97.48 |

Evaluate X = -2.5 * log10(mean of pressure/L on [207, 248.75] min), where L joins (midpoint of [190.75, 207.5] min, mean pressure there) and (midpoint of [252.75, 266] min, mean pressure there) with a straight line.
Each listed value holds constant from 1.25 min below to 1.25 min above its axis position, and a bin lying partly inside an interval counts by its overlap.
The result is 0.13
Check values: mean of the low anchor 124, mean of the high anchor 133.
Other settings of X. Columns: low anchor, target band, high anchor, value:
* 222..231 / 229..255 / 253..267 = 0.090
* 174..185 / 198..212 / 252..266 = 0.091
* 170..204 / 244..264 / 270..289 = -0.187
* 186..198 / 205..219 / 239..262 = -0.006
